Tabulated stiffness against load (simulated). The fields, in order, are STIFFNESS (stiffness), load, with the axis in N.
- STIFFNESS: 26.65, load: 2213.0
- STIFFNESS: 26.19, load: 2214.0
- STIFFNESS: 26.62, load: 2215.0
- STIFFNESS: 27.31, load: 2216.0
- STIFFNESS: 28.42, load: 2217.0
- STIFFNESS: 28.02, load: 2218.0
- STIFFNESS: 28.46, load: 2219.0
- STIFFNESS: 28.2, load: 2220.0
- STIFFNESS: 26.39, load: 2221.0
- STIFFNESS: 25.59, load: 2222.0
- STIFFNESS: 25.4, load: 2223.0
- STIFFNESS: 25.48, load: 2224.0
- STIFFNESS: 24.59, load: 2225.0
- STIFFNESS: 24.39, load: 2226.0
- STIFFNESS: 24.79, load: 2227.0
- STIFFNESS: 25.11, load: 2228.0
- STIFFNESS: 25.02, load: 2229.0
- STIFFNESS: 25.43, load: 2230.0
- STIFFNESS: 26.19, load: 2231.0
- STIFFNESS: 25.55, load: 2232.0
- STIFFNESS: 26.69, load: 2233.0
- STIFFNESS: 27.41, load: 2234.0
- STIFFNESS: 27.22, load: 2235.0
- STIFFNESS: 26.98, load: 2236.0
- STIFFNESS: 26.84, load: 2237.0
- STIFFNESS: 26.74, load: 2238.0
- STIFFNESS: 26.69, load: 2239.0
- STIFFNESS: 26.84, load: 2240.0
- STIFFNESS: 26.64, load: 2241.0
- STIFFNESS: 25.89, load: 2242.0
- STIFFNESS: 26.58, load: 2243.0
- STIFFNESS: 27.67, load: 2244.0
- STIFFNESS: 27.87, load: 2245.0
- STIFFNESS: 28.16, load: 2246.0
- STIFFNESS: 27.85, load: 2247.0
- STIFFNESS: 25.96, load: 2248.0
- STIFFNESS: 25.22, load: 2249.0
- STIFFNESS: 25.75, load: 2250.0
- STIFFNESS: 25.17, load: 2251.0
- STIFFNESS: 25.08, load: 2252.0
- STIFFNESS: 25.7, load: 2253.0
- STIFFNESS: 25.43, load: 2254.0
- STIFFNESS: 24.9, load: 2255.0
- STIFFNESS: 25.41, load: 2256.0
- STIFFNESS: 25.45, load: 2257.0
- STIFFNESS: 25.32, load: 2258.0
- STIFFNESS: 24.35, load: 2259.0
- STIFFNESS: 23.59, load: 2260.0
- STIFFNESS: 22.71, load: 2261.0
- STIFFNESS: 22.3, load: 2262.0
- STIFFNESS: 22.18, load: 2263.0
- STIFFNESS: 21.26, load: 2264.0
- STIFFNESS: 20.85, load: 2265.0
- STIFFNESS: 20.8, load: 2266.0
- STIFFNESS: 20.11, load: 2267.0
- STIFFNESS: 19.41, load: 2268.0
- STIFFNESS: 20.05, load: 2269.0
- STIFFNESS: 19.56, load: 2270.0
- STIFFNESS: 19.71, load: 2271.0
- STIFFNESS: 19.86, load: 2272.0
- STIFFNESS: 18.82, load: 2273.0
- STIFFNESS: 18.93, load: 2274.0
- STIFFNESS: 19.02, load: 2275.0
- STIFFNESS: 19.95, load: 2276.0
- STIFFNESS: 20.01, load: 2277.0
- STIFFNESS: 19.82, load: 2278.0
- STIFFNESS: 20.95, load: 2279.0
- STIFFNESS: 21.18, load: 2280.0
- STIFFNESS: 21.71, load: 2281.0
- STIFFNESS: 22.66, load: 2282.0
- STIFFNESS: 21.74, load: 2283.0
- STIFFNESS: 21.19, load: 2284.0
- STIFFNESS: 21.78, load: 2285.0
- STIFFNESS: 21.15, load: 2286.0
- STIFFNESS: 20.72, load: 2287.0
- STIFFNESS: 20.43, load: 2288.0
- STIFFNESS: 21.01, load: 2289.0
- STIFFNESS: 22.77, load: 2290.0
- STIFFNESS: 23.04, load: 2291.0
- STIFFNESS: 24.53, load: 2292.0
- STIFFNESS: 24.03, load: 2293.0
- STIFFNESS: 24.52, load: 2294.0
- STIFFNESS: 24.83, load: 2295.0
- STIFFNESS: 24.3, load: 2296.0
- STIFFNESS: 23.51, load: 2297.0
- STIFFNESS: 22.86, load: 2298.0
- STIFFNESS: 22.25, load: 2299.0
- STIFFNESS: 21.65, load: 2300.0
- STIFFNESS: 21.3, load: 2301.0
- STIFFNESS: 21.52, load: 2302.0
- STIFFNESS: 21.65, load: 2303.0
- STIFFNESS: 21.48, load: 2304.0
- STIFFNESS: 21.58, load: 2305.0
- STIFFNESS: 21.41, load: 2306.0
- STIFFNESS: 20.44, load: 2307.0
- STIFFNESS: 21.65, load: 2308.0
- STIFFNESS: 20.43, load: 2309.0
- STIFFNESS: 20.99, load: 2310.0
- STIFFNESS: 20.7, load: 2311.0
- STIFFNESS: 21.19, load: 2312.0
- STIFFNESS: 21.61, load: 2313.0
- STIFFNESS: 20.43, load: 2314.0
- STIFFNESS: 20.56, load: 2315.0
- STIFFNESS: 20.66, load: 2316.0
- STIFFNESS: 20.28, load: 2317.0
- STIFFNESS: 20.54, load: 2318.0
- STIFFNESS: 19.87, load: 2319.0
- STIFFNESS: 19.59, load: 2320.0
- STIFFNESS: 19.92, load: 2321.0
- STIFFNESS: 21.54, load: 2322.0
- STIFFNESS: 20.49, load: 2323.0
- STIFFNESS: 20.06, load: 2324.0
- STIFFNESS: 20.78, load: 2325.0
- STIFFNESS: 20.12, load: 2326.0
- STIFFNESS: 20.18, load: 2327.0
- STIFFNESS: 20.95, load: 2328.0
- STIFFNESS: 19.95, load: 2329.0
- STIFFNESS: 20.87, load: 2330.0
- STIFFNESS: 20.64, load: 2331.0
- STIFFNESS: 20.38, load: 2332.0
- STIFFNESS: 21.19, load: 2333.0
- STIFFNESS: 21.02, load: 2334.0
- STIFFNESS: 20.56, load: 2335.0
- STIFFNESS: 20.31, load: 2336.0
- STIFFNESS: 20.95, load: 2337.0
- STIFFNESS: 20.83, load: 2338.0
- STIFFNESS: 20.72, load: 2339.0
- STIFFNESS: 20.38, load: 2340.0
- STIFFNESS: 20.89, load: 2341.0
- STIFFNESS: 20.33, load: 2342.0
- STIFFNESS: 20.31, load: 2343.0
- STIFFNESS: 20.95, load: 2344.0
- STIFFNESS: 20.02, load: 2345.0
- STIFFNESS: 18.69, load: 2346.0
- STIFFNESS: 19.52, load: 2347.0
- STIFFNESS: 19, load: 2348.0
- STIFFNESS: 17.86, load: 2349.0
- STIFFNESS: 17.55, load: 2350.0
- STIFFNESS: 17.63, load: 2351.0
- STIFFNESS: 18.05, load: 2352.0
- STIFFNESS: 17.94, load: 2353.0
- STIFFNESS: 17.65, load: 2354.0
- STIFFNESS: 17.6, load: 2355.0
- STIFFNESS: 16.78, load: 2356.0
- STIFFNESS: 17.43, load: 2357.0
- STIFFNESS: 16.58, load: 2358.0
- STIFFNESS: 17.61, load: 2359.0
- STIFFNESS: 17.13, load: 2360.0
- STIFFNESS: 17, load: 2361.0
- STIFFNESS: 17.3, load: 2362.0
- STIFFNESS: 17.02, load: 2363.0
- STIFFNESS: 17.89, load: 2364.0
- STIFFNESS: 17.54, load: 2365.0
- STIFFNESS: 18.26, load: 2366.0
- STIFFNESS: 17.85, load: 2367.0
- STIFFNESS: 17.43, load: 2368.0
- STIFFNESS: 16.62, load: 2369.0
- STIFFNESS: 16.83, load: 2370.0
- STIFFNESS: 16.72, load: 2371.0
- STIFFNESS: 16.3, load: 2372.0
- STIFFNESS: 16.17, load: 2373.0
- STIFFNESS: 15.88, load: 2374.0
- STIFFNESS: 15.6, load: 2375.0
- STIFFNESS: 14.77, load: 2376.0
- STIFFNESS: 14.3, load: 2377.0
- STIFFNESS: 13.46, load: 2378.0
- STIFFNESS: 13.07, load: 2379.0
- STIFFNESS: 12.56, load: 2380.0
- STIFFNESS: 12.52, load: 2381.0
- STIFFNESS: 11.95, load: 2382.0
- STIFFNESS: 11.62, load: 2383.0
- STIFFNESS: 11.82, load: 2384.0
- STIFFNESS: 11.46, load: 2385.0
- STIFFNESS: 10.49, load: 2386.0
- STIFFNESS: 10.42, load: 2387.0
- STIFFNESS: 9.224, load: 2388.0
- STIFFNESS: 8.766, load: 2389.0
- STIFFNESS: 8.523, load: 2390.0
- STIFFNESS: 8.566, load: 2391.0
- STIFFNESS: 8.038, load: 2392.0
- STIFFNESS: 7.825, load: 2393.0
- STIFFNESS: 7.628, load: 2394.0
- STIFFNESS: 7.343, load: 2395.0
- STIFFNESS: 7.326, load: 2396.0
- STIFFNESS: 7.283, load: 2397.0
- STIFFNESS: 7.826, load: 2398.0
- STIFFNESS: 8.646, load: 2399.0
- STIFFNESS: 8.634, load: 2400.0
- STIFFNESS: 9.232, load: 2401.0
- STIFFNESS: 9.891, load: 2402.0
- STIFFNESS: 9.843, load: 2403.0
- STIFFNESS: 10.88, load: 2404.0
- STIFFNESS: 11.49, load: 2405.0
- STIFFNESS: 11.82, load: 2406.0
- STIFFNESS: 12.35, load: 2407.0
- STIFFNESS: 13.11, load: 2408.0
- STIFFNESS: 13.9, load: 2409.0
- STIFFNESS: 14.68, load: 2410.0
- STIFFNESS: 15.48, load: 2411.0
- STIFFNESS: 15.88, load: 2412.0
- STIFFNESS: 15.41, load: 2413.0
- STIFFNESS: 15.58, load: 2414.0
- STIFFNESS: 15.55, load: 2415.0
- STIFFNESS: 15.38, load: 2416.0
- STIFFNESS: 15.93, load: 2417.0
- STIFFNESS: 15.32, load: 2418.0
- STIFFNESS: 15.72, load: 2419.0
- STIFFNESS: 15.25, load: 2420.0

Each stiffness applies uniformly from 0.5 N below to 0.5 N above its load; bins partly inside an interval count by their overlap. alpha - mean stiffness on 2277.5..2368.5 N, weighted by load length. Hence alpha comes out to 20.4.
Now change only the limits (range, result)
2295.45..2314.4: 21.6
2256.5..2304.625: 21.7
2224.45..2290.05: 23.6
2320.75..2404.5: 15.8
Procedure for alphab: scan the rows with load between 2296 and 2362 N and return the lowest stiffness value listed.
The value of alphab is 16.58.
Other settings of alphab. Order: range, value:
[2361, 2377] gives 14.3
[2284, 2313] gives 20.43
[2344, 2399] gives 7.283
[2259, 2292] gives 18.82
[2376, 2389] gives 8.766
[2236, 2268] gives 19.41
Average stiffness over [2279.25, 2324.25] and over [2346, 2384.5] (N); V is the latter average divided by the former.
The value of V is 0.76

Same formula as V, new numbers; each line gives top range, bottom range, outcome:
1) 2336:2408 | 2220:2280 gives 0.61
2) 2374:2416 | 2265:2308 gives 0.53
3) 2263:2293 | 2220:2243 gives 0.80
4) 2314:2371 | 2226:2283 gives 0.81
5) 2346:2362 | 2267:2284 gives 0.88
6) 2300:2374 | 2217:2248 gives 0.73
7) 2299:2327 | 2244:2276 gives 0.90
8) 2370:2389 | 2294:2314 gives 0.60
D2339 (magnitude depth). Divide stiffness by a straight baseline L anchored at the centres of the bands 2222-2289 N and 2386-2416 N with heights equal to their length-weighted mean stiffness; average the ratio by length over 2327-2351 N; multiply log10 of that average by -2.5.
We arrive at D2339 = -0.23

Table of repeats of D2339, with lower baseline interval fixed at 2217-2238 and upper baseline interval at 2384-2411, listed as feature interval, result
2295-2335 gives -0.18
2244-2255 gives -0.09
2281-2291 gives -0.05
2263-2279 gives 0.11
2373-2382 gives -0.18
